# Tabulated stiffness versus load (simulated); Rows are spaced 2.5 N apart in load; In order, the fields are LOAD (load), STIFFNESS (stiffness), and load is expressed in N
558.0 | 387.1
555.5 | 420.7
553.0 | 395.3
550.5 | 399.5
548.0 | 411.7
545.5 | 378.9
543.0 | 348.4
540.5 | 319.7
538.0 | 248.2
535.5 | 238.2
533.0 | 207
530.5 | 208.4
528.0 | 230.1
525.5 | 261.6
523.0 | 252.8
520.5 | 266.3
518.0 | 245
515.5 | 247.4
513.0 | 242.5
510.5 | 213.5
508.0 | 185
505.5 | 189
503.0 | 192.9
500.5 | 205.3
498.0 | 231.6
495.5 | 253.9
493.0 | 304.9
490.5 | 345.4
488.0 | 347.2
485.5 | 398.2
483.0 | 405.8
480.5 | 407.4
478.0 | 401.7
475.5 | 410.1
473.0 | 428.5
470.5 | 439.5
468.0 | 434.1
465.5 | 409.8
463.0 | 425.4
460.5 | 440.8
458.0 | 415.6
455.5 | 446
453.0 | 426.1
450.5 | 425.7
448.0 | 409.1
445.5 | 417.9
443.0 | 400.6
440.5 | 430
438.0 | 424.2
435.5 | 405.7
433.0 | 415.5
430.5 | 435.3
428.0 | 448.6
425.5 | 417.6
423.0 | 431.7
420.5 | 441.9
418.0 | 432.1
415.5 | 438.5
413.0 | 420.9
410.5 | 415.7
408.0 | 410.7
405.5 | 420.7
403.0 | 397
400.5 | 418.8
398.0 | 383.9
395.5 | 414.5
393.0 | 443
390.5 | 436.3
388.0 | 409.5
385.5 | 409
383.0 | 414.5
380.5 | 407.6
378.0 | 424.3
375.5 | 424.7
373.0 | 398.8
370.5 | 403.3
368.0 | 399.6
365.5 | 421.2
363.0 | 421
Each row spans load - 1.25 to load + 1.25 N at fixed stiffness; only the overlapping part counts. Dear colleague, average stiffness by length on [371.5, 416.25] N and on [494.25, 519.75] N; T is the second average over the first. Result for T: 0.53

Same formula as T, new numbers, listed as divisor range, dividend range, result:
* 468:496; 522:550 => 0.75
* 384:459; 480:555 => 0.68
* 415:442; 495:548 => 0.58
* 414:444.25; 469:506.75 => 0.78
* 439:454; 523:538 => 0.56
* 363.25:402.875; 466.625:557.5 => 0.75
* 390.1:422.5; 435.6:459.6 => 1.00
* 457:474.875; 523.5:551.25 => 0.68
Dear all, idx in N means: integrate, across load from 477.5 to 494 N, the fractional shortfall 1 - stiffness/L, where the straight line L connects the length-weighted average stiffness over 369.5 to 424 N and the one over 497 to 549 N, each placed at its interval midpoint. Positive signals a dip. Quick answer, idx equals -3.9 N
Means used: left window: 418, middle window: 373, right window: 253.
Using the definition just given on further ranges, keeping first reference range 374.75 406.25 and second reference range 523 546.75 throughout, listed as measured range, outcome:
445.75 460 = -2.9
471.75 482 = -2.6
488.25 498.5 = 0.6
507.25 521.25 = 2.7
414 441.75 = -3.8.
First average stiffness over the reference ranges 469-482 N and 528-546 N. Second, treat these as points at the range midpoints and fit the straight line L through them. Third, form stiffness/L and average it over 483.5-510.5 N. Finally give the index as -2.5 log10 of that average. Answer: 0.356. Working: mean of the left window 418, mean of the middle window 267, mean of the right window 271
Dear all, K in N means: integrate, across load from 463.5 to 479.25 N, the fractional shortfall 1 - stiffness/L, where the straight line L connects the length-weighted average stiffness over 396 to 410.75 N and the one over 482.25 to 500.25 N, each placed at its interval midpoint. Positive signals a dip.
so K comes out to -3.9 N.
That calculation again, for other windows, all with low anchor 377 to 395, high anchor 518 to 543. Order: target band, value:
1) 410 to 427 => -2.1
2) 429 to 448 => -3.1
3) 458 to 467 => -2.5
